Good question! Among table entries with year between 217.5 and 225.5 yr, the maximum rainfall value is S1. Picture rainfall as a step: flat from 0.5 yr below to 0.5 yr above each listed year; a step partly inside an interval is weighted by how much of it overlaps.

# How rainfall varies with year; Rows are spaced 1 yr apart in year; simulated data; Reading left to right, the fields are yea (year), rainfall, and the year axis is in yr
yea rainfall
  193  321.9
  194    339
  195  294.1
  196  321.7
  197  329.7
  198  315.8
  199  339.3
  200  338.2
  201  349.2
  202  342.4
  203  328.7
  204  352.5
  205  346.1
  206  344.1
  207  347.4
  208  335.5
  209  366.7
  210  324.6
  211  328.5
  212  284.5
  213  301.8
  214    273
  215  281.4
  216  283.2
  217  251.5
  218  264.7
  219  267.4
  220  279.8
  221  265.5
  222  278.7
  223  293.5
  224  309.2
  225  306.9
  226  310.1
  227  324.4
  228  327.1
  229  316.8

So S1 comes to 309.2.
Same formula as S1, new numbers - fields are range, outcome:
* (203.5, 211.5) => 366.7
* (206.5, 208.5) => 347.4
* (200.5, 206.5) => 352.5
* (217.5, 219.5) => 267.4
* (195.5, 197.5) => 329.7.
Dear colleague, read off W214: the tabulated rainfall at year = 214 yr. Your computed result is 273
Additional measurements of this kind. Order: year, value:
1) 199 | 339.3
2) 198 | 315.8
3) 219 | 267.4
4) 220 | 279.8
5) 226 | 310.1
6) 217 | 251.5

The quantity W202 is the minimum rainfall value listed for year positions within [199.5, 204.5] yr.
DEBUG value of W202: 328.7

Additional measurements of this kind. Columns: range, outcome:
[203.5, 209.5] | 335.5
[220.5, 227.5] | 265.5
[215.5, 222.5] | 251.5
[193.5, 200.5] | 294.1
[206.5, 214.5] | 273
